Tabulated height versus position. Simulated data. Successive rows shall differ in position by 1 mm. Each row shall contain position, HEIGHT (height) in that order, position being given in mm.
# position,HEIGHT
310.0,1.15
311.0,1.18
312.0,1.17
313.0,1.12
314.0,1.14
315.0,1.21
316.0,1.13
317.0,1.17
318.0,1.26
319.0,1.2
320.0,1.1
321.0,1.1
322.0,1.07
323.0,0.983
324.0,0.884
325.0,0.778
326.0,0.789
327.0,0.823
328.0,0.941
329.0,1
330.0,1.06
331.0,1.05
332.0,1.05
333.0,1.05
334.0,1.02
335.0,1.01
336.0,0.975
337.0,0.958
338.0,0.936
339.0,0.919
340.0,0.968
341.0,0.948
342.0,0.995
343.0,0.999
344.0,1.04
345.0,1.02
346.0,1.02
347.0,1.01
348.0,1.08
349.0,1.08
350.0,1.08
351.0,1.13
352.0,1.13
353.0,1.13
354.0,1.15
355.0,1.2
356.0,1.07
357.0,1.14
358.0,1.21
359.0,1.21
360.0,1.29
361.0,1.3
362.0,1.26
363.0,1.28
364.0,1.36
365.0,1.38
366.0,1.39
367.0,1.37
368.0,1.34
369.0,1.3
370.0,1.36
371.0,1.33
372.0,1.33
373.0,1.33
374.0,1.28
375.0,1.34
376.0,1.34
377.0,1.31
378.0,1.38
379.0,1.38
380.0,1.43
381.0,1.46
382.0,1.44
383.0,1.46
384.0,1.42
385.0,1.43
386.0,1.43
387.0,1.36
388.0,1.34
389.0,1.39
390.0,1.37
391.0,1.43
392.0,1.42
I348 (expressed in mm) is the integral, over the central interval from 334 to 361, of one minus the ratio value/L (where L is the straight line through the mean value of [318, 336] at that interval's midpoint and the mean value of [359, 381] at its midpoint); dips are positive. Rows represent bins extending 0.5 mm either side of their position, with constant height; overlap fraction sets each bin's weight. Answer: 2.2 mm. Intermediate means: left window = 1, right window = 1.34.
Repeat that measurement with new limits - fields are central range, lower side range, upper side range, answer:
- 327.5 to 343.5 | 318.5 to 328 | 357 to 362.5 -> 1.0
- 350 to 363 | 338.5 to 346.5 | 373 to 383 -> -0.5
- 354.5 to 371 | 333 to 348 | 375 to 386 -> -0.8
